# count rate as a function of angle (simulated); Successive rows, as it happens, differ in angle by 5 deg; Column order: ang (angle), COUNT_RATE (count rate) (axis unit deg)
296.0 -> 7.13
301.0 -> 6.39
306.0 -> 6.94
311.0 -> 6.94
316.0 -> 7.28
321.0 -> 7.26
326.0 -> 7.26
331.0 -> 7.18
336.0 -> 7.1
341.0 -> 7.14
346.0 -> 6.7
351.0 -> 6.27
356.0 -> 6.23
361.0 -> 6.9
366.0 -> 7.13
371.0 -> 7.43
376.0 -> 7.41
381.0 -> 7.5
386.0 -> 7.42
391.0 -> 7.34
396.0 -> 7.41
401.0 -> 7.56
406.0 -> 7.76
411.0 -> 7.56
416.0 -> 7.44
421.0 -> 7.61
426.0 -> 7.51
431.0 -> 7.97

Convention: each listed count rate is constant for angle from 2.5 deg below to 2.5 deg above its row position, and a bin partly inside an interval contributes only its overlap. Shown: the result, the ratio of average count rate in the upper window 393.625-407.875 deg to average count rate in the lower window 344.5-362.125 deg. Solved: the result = 1.17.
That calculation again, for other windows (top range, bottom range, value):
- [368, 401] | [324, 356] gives 1.08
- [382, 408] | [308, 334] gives 1.04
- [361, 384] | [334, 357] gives 1.09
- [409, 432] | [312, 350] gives 1.07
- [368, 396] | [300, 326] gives 1.06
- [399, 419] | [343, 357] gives 1.18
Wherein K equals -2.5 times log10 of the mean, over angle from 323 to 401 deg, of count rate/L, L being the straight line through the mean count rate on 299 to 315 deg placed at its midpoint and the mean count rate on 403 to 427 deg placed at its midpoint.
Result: 0.01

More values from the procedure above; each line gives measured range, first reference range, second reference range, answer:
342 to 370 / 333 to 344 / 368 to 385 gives 0.08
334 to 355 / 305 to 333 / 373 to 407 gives 0.08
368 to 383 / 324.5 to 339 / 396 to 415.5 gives 0.00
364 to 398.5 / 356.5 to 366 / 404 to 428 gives -0.04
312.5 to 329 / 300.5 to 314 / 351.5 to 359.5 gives -0.09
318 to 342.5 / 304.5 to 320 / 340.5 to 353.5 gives -0.05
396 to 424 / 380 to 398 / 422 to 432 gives 0.00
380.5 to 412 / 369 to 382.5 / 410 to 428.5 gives 0.00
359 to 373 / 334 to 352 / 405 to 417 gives -0.01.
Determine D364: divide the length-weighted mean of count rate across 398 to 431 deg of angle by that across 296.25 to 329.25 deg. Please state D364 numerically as 1.1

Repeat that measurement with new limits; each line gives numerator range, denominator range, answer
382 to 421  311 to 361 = 1.08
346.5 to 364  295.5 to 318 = 0.94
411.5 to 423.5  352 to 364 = 1.15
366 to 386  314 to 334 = 1.02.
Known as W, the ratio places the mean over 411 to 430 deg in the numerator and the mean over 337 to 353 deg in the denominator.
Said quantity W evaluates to 1.1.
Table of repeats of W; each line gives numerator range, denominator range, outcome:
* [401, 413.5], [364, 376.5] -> 1.04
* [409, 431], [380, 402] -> 1.02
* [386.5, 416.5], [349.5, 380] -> 1.08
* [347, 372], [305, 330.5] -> 0.94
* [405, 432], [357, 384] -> 1.06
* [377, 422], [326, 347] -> 1.06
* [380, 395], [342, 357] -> 1.14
